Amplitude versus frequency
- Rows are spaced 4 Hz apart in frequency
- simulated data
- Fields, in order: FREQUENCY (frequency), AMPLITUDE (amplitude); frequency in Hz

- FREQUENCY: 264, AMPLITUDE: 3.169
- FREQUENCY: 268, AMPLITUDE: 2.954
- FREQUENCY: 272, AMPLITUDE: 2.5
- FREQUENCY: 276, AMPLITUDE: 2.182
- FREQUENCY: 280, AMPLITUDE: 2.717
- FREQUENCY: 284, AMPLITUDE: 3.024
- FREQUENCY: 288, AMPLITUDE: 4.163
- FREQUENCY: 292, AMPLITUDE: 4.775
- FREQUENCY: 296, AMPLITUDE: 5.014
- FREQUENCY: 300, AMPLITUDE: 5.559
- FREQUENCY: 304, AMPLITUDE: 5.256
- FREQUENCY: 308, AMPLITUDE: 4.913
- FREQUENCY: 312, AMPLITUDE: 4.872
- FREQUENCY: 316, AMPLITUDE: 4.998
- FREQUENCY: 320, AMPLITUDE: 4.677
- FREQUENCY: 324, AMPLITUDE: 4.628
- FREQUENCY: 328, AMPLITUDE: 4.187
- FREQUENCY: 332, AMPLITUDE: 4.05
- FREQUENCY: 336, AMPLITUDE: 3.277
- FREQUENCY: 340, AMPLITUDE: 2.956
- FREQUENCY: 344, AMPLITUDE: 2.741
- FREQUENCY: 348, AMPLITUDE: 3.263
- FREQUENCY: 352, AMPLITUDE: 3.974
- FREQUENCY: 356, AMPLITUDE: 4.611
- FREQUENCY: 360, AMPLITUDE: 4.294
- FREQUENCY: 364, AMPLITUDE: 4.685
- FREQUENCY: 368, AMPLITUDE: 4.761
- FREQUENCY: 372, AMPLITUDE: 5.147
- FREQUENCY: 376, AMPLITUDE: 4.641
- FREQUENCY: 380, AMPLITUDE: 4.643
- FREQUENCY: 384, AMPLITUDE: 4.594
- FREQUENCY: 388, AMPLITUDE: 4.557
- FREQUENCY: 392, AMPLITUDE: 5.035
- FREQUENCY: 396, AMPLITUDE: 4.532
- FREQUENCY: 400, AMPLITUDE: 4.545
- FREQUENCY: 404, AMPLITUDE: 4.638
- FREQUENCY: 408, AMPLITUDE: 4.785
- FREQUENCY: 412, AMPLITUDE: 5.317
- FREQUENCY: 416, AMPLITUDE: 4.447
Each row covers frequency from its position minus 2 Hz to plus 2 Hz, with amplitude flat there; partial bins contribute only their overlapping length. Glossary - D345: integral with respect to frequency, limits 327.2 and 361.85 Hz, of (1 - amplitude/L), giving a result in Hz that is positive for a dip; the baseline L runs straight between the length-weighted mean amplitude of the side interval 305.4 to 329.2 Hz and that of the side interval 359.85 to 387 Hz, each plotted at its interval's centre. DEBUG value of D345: 7.6 Hz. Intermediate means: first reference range 4.74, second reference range 4.7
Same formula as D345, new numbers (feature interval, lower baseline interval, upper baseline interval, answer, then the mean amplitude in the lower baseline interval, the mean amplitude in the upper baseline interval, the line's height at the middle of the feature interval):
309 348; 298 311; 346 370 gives 6.4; 5.21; 4.26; 4.79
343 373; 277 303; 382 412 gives 2.1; 4.17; 4.71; 4.52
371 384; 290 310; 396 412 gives 0.2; 5.1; 4.72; 4.82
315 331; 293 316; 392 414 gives 1.5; 5.1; 4.79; 5.04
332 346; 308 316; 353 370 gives 4.7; 4.91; 4.55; 4.72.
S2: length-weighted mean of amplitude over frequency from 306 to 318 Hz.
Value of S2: 4.93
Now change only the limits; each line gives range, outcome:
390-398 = 4.78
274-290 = 3.02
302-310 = 5.08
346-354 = 3.62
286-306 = 4.95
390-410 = 4.71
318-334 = 4.39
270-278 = 2.34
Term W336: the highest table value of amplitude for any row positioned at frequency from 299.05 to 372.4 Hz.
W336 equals 5.559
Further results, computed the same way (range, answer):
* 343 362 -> 4.611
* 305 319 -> 4.998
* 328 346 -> 4.187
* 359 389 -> 5.147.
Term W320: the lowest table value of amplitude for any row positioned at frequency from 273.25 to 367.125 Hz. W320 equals 2.182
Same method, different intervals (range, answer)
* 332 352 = 2.741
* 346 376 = 3.263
